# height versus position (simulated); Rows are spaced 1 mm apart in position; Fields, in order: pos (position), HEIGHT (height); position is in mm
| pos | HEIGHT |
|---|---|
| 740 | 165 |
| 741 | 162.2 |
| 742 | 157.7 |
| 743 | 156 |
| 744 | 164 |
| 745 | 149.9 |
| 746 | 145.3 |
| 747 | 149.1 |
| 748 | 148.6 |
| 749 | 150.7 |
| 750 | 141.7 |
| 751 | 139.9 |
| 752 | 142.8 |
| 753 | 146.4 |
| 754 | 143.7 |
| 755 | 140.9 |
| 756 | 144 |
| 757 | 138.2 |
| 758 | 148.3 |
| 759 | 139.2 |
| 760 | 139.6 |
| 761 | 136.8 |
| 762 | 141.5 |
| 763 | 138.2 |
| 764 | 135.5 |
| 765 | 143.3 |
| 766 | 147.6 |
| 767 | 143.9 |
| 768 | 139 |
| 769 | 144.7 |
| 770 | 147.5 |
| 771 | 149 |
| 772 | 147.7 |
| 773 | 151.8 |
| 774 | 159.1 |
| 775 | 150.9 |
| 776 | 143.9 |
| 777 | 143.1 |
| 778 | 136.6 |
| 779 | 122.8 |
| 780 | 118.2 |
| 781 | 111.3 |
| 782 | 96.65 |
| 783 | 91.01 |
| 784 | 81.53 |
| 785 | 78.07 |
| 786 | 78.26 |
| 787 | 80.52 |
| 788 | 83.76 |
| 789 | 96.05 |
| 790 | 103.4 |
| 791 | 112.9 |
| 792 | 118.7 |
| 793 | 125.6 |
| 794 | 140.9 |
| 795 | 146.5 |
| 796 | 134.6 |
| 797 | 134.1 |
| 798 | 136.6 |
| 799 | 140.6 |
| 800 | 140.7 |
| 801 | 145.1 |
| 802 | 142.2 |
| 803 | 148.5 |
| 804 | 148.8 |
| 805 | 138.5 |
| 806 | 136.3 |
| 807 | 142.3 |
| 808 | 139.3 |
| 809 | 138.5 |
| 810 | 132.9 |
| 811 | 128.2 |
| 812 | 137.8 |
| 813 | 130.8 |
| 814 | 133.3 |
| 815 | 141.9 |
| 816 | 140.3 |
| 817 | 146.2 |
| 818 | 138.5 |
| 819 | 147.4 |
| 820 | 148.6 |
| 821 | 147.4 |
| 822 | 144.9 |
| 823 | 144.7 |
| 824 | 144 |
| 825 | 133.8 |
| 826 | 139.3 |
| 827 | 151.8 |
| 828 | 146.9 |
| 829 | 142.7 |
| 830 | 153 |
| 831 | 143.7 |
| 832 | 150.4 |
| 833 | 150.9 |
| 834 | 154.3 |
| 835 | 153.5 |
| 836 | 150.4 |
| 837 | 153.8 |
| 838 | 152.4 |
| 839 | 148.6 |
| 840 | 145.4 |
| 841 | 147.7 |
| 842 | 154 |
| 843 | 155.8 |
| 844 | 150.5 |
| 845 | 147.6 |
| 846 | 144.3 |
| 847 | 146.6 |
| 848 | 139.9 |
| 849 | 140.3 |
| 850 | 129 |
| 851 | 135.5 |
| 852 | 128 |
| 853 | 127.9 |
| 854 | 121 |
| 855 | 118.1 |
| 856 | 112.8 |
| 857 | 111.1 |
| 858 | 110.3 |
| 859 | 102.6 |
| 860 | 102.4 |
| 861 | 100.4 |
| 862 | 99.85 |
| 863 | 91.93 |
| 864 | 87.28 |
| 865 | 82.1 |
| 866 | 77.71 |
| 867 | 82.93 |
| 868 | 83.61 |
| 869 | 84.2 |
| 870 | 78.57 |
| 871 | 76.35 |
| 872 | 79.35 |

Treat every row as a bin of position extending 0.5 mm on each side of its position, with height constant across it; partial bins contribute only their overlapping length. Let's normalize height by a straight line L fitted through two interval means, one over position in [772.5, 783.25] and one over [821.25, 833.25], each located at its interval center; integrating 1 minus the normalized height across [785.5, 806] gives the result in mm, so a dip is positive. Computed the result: 1.7 mm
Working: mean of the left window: 130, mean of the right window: 145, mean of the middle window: 125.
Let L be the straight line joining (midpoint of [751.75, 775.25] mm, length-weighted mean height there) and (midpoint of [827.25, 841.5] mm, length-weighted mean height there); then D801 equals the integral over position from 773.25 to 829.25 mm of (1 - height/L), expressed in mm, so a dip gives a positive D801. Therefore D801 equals 6.3 mm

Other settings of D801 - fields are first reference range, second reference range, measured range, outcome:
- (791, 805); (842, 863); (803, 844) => -3.9 mm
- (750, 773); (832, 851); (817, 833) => 0.2 mm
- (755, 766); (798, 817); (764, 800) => 3.8 mm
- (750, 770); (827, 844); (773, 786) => 2.2 mm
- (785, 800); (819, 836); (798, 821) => -1.7 mm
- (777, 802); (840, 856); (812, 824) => -1.4 mm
